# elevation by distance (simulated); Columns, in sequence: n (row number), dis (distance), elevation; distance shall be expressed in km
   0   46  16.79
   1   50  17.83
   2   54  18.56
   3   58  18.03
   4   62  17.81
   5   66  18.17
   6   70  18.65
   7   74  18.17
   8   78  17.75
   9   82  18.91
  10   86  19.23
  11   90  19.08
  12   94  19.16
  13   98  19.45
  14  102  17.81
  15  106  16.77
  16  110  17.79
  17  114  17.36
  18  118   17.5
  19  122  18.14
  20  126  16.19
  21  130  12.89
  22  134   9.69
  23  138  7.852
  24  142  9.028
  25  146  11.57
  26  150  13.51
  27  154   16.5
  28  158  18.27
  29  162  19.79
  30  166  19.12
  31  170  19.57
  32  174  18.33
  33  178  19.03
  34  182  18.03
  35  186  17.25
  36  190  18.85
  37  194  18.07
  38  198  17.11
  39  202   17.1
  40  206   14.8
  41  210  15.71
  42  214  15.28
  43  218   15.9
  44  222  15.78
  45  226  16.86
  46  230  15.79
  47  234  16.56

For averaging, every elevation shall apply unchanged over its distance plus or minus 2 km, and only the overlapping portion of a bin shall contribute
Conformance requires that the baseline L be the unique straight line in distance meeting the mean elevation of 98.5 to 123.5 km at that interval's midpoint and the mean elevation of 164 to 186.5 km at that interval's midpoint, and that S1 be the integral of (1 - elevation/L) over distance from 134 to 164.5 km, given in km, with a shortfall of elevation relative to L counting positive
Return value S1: 7.8 km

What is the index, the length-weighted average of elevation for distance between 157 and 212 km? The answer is 17.9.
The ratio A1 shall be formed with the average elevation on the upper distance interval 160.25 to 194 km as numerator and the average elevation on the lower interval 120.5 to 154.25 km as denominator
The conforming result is 1.49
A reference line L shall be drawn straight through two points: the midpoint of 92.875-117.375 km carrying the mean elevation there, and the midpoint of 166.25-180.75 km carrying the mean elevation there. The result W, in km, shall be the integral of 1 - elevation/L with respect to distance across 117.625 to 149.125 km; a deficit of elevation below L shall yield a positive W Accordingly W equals 9.80 km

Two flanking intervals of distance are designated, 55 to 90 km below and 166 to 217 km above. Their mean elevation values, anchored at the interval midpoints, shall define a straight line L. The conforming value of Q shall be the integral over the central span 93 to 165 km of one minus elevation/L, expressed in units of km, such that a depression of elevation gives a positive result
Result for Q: 9.8 km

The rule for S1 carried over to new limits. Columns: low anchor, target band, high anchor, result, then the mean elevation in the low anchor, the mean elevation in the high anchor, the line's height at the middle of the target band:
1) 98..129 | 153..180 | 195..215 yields -3.39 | 17.4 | 16.1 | 16.7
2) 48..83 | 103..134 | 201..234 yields 2.06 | 18.2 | 15.9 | 17.4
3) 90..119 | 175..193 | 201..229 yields -1.96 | 18.1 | 15.9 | 16.5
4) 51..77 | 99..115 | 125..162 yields -2.19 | 18.2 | 13.1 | 15.5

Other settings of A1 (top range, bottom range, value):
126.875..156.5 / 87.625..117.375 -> 0.65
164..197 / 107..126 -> 1.06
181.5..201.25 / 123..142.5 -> 1.53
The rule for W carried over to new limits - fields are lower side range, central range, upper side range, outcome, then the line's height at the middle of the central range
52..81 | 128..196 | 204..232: 3.5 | 16.6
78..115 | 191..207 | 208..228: -0.7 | 16.3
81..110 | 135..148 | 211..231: 6.0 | 17.6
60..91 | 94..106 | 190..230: -0.2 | 18.1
